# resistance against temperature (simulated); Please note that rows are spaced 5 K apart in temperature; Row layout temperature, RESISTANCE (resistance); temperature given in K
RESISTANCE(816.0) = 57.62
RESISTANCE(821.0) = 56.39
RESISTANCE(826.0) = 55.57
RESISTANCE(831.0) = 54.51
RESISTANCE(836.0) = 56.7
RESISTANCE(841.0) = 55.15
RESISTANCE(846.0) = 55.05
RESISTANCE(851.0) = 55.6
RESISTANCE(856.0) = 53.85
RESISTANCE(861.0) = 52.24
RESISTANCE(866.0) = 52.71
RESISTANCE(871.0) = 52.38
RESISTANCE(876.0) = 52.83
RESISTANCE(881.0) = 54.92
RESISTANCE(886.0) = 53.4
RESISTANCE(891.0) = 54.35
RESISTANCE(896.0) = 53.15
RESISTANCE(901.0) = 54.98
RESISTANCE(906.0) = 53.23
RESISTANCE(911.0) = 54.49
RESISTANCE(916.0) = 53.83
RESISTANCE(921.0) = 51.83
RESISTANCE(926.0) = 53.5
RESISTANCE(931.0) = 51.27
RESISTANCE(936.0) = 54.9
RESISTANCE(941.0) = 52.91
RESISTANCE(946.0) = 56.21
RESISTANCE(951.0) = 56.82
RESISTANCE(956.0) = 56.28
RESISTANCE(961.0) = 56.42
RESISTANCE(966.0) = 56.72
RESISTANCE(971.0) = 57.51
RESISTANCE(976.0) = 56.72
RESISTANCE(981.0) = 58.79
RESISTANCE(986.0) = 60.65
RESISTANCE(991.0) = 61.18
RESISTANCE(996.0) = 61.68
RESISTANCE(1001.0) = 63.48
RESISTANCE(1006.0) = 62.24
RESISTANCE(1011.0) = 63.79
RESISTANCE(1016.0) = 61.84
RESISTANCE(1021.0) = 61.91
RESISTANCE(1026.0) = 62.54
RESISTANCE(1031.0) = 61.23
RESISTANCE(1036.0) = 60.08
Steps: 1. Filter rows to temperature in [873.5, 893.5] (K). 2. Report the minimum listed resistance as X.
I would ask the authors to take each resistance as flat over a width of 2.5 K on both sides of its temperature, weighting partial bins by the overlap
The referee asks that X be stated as 52.83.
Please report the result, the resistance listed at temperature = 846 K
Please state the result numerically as 55.05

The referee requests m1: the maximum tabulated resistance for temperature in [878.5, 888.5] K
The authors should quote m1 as 54.92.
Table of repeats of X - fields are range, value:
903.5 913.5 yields 53.23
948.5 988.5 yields 56.28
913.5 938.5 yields 51.27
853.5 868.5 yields 52.24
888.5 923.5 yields 51.83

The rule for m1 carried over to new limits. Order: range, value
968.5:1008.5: 63.48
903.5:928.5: 54.49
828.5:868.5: 56.7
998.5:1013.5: 63.79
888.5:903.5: 54.98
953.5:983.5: 58.79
